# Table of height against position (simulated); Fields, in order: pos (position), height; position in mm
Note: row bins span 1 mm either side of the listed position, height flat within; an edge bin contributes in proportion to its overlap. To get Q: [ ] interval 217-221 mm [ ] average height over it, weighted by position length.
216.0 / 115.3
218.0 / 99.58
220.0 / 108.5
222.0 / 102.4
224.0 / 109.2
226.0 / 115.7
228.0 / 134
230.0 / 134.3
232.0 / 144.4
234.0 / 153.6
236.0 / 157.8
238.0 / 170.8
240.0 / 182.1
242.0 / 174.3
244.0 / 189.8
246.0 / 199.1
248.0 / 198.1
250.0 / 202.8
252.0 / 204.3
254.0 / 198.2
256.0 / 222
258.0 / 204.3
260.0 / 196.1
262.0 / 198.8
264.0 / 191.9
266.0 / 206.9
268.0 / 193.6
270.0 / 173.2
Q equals 104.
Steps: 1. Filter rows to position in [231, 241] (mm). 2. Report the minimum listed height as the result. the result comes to 144.4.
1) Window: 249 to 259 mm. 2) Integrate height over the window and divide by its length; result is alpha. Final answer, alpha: 206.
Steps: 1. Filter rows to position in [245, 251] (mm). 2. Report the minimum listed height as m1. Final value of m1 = 198.1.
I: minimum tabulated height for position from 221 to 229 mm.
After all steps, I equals 102.4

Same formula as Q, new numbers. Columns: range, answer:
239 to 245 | 182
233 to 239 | 161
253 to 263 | 204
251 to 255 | 201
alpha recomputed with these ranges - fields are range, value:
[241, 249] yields 190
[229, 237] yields 148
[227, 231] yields 134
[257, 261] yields 200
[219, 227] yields 109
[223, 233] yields 128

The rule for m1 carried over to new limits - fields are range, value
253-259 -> 198.2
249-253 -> 202.8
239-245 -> 174.3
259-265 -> 191.9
